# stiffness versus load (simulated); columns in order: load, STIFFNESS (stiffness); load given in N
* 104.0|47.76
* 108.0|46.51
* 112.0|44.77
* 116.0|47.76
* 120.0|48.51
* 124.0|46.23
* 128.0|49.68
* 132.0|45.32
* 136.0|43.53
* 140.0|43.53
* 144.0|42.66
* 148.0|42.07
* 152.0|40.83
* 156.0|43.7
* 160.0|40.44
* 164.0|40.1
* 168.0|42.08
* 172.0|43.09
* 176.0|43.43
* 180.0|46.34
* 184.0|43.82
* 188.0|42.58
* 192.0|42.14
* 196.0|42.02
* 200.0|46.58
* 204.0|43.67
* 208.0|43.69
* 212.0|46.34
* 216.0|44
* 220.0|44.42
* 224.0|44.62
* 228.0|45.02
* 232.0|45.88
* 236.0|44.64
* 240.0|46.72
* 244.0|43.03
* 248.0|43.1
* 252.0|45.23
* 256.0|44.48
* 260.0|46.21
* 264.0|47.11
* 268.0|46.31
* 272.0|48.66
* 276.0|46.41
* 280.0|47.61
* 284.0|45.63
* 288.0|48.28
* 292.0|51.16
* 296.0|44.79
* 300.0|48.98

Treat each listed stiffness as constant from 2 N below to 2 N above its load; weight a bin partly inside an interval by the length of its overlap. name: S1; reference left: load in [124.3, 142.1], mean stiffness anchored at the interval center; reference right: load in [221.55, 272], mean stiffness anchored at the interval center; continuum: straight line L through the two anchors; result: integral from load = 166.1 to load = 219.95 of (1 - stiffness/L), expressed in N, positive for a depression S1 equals 1.88 N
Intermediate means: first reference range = 45.6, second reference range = 45.3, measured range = 43.9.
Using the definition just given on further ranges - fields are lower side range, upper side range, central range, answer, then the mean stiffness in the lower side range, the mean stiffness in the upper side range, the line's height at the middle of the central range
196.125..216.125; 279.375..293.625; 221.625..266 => 1.16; 44.7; 48.1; 46.3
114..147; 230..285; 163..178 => 1.14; 45.8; 45.8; 45.8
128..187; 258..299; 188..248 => 1.10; 43.1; 47.3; 45.2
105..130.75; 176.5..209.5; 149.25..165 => 1.41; 47.2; 43.8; 45.4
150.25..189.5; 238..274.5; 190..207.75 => 0.02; 42.7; 45.7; 43.7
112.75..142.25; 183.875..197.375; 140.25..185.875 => 1.54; 46.3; 42.5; 44.1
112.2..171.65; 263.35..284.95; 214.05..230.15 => 0.46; 44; 47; 45.8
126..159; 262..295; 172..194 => 0.64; 43.8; 47.6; 44.9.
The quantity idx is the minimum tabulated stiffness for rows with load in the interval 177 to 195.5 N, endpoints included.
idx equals 42.14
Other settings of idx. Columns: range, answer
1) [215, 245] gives 43.03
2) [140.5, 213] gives 40.1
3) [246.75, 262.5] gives 43.1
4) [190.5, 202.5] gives 42.02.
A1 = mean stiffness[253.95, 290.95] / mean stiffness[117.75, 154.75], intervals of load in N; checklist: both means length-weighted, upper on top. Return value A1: 1.05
